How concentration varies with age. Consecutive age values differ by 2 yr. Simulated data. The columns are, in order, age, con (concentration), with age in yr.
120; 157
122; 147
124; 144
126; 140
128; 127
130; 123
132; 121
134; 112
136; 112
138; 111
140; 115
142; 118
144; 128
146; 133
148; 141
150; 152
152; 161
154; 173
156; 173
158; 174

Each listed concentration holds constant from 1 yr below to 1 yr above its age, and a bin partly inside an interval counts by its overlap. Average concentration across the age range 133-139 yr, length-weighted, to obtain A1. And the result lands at 112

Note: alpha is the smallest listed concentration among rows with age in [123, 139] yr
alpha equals 111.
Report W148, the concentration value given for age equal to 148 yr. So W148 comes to 141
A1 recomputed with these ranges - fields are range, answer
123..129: 137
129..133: 122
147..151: 146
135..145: 117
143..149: 134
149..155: 162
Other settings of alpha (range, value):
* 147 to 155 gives 141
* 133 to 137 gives 112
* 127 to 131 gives 123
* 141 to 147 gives 118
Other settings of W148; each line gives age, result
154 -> 173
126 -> 140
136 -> 112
